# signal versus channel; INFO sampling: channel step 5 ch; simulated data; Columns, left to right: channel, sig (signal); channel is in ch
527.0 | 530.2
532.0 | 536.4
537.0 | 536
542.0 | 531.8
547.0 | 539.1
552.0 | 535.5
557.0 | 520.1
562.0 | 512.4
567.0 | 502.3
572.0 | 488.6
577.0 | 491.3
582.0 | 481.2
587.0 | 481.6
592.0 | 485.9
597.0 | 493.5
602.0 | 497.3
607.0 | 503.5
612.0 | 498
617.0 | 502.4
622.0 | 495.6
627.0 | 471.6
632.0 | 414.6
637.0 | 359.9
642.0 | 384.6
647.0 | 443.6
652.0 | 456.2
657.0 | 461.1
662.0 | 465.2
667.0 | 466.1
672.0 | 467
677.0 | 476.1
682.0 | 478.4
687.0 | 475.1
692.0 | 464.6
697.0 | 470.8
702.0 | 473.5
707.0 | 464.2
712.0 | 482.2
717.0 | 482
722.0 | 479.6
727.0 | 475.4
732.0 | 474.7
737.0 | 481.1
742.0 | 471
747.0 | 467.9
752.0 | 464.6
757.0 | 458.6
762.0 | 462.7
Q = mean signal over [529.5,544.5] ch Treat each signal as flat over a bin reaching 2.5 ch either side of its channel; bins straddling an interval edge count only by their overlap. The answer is 535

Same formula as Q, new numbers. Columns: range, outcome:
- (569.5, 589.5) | 486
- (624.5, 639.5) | 415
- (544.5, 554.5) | 537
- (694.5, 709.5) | 470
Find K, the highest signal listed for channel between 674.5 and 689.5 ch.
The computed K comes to 478.4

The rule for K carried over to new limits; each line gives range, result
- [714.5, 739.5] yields 482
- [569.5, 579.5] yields 491.3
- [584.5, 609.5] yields 503.5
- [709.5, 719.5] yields 482.2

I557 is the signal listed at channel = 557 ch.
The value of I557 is 520.1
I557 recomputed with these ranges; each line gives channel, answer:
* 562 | 512.4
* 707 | 464.2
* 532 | 536.4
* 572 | 488.6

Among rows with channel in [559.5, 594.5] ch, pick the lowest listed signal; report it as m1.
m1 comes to 481.2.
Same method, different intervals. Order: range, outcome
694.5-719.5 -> 464.2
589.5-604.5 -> 485.9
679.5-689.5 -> 475.1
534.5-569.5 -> 502.3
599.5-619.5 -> 497.3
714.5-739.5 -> 474.7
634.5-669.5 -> 359.9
